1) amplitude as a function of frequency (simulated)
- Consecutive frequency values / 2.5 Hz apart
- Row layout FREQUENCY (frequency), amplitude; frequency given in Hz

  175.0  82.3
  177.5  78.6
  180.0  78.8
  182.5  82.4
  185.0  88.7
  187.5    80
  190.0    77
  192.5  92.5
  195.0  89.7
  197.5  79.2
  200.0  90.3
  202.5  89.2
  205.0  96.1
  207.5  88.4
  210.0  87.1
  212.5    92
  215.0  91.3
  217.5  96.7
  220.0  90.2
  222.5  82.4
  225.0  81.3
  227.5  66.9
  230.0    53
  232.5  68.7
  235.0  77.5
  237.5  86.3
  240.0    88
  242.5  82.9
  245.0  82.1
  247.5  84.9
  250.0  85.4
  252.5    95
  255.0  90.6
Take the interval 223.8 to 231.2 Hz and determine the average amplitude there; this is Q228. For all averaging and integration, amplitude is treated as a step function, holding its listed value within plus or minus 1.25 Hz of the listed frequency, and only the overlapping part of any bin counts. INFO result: 67.1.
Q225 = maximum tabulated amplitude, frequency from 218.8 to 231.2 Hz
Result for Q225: 90.2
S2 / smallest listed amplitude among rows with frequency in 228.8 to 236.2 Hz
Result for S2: 53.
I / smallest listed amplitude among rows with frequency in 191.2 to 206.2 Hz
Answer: 79.2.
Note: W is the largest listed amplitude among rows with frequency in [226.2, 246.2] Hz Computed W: 88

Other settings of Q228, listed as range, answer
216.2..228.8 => 83.4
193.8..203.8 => 87.1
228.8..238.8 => 71.6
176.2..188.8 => 81.7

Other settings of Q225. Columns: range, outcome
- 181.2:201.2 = 92.5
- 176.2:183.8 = 82.4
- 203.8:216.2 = 96.1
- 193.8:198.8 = 89.7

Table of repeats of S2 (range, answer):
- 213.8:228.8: 66.9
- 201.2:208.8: 88.4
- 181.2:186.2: 82.4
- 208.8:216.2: 87.1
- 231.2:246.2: 68.7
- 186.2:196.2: 77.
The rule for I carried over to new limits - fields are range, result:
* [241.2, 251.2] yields 82.1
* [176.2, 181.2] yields 78.6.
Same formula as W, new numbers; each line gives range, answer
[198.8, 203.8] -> 90.3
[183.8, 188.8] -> 88.7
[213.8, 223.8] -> 96.7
